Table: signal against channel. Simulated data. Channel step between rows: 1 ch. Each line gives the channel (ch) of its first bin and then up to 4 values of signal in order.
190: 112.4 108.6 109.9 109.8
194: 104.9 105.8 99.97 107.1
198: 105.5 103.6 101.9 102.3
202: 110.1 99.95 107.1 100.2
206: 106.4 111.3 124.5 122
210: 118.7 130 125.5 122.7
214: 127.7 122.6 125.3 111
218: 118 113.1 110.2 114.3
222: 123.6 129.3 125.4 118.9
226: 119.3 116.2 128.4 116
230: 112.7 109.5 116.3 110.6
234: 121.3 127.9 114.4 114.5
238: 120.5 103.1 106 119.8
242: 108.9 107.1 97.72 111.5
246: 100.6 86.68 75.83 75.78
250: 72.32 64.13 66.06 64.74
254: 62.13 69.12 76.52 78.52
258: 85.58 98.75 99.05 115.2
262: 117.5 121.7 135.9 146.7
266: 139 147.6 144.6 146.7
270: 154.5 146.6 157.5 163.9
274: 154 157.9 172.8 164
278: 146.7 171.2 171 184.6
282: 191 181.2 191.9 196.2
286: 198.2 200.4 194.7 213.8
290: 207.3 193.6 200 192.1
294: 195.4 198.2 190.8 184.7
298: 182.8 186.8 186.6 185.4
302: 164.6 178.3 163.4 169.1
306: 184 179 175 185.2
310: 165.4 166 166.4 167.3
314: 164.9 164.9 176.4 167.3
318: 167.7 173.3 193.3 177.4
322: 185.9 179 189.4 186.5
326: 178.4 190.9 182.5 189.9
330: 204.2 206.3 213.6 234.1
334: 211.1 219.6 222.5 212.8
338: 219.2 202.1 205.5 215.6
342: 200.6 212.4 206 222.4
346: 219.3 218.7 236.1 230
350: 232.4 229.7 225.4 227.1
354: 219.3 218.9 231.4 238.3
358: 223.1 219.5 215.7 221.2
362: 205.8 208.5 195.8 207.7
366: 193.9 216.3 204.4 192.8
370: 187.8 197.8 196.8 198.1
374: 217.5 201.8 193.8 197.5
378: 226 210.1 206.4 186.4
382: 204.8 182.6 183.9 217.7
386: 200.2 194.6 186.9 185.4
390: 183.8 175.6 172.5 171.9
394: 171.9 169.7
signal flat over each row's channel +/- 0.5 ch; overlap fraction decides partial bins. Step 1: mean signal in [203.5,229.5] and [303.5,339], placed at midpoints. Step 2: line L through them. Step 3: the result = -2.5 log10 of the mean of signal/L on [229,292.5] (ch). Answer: 0.14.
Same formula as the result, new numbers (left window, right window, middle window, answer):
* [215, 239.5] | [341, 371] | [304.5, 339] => 0.01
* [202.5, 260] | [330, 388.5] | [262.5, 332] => -0.11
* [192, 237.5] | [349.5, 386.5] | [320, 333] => -0.05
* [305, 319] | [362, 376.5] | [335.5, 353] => -0.16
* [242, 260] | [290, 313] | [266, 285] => -0.24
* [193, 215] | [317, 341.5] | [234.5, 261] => 0.45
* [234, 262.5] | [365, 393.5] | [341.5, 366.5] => -0.23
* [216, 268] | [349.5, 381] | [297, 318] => -0.08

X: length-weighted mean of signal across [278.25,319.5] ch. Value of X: 182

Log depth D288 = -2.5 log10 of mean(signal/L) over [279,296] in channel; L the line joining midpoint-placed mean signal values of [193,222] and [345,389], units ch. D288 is -0.20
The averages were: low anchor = 113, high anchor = 210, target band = 194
